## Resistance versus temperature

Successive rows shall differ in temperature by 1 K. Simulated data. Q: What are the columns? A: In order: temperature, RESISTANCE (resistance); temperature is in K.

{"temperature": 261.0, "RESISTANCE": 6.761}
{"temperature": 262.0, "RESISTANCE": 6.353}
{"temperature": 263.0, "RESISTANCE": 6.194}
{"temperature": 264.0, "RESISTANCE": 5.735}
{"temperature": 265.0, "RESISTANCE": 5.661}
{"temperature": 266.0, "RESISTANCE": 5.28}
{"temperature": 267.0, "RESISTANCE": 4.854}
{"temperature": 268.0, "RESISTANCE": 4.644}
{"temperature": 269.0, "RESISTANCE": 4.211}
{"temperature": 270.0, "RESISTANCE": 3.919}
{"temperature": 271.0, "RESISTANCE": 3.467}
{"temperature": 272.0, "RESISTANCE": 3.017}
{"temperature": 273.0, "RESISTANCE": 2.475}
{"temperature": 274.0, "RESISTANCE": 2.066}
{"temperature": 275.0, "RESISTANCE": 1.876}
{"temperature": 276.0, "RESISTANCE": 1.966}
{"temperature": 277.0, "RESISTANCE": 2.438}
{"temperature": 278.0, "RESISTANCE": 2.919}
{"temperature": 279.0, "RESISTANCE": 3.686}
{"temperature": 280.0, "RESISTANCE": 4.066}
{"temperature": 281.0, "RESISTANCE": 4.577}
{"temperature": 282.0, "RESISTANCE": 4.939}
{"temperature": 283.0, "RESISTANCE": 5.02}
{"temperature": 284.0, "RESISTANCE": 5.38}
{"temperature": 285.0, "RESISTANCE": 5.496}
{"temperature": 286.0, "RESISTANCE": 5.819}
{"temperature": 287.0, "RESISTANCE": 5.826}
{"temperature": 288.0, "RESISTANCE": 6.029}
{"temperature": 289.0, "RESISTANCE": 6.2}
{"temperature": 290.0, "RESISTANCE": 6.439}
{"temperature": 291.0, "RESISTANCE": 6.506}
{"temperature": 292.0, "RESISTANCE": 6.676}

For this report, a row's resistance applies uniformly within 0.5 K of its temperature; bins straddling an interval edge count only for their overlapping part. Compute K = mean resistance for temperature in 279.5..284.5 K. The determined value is 4.8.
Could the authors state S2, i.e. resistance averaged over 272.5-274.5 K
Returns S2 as 2.27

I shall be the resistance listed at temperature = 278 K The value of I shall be 2.919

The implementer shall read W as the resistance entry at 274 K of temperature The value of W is 2.066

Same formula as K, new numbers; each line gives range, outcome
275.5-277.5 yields 2.2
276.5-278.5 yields 2.68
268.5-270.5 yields 4.07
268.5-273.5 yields 3.42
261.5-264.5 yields 6.09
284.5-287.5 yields 5.71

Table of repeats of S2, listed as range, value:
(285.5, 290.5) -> 6.06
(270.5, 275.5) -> 2.58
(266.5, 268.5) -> 4.75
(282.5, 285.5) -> 5.3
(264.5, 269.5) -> 4.93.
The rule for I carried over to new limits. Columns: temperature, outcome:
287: 5.826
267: 4.854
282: 4.939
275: 1.876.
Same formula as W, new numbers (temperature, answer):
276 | 1.966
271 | 3.467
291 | 6.506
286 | 5.819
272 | 3.017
